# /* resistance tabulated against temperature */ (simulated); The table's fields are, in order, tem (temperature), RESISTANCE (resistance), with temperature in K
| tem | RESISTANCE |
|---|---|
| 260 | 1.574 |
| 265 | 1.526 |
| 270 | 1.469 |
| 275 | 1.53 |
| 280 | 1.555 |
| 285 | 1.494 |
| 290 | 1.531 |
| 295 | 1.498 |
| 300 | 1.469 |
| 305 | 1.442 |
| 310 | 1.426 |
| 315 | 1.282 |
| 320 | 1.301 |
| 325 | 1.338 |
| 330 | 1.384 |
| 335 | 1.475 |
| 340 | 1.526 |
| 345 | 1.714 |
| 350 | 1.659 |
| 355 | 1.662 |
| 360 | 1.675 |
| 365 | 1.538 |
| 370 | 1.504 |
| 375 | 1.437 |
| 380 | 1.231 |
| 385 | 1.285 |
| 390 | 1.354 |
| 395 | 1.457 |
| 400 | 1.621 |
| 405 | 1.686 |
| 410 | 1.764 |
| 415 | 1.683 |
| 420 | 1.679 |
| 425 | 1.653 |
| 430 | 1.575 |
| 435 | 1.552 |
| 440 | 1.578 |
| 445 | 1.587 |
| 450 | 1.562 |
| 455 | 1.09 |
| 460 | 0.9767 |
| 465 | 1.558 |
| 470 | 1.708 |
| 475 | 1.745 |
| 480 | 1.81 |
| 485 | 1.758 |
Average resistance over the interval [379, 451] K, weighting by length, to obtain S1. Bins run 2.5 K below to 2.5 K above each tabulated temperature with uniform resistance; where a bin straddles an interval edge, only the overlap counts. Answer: 1.56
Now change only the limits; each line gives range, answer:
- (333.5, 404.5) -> 1.52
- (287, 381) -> 1.48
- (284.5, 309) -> 1.48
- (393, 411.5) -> 1.63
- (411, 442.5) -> 1.63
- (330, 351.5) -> 1.57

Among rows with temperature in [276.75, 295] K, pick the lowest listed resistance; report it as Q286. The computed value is 1.494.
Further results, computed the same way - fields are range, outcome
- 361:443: 1.231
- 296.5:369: 1.282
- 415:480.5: 0.9767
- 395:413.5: 1.457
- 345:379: 1.437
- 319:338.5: 1.301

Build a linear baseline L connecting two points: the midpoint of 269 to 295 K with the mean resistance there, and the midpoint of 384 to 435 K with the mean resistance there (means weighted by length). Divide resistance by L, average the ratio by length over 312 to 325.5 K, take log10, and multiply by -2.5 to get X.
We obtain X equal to 0.18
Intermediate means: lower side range 1.52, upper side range 1.58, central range 1.31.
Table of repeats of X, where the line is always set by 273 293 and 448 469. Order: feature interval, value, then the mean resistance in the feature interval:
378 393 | 0.09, 1.3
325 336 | 0.05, 1.4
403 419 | -0.24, 1.71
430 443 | -0.17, 1.57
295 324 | 0.08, 1.39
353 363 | -0.16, 1.66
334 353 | -0.11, 1.6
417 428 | -0.22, 1.66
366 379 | -0.02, 1.45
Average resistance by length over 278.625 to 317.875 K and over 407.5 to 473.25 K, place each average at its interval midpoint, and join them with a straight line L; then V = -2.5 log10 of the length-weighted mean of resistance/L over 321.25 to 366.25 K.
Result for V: -0.044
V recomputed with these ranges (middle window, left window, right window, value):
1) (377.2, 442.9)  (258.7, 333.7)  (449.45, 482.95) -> -0.049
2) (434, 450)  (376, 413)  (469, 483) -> 0.049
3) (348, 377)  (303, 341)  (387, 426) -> -0.062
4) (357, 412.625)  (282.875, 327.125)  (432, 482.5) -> -0.026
